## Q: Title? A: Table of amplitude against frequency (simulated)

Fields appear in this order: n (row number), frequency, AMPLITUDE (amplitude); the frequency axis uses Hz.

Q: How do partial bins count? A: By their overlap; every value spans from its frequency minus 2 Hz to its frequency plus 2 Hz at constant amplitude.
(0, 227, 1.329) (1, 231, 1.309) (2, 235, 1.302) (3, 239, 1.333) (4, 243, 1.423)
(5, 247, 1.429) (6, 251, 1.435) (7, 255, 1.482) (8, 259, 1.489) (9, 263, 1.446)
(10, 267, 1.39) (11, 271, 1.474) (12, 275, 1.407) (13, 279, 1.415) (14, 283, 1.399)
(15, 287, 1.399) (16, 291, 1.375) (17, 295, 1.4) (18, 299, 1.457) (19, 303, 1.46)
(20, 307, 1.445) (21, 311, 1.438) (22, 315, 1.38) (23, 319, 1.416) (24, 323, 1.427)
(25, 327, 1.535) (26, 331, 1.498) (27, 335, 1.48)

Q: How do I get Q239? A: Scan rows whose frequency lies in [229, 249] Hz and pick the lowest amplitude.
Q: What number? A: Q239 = 1.302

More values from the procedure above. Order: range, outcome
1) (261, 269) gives 1.39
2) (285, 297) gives 1.375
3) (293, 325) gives 1.38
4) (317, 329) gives 1.416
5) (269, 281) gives 1.407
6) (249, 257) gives 1.435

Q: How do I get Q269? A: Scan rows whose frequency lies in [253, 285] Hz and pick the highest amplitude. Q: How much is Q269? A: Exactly 1.489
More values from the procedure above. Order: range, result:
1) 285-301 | 1.457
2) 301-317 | 1.46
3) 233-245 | 1.423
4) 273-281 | 1.415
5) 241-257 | 1.482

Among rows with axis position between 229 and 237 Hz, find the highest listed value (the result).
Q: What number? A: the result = 1.309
